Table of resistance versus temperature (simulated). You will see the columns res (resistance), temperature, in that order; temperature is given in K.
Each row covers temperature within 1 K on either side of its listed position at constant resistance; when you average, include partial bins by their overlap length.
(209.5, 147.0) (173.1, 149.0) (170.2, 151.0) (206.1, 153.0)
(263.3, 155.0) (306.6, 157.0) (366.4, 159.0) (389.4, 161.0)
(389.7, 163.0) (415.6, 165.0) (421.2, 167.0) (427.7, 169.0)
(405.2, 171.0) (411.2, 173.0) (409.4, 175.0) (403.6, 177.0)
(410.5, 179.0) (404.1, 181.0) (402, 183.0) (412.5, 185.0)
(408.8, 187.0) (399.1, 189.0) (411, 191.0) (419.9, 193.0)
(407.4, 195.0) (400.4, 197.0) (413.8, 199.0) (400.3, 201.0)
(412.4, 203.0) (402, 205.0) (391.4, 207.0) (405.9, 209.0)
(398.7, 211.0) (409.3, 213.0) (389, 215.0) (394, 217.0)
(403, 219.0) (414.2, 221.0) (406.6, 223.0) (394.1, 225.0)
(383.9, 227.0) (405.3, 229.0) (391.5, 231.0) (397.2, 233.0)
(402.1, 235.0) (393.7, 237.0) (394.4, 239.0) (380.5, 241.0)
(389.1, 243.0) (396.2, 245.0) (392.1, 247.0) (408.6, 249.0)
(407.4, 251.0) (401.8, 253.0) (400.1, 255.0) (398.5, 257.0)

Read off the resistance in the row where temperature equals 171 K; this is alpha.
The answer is 405.2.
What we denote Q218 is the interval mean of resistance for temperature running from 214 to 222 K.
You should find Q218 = 400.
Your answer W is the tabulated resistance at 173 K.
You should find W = 411.2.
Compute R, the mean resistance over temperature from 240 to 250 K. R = 393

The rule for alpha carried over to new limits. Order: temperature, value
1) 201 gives 400.3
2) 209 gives 405.9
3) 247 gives 392.1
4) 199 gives 413.8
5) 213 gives 409.3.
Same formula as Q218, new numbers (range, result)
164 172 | 417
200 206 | 405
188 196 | 409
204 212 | 400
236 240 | 394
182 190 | 406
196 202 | 405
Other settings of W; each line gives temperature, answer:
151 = 170.2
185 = 412.5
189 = 399.1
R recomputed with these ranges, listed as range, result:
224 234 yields 394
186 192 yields 406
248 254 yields 406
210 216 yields 399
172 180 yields 409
